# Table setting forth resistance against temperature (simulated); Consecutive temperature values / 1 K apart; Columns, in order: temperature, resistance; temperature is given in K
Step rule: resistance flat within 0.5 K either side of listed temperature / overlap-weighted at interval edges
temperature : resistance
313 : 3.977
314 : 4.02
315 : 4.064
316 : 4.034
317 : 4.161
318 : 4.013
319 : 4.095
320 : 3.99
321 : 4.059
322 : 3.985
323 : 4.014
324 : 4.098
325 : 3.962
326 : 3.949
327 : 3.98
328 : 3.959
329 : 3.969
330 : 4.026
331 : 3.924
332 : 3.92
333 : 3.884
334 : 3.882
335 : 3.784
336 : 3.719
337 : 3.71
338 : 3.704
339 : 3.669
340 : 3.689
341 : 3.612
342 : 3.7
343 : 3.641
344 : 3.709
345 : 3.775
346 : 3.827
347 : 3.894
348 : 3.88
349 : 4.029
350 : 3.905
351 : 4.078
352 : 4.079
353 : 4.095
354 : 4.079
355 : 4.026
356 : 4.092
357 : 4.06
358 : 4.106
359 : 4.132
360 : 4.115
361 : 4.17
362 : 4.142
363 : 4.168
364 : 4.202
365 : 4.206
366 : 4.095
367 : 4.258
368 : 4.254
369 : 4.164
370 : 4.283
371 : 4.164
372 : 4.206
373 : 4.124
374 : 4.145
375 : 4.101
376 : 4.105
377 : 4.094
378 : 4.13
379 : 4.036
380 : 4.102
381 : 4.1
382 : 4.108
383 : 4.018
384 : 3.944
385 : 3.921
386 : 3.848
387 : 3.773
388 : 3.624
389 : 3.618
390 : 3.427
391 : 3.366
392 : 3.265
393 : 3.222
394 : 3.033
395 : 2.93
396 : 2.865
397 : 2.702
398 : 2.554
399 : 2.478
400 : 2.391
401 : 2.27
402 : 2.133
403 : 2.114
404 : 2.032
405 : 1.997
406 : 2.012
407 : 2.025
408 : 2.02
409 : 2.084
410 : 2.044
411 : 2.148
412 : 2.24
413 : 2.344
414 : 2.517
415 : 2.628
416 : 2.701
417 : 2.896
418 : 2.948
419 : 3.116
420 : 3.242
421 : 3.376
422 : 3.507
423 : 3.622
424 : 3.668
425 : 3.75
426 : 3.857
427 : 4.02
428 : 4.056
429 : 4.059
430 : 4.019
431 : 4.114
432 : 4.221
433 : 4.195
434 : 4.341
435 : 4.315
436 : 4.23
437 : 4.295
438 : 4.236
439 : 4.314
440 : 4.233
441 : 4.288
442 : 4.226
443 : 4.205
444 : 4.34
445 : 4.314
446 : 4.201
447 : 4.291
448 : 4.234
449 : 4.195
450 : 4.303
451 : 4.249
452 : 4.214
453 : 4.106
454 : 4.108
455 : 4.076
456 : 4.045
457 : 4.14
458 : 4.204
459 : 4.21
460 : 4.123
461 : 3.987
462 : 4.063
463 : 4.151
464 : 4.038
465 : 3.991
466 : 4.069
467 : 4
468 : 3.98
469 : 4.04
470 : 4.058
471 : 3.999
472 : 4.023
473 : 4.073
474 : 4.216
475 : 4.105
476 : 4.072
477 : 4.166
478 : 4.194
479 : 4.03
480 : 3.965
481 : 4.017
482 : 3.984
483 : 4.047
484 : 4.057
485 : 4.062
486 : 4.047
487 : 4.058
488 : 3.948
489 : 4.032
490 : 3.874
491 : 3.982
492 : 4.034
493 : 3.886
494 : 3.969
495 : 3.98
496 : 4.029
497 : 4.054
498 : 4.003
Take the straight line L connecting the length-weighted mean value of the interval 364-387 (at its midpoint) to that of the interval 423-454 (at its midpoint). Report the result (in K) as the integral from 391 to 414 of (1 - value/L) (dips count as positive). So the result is 9.5 K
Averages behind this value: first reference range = 4.1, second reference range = 4.16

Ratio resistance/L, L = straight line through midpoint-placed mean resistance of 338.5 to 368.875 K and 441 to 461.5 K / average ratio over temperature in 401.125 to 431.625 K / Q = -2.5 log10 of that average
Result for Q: 0.38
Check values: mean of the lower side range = 3.99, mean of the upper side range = 4.19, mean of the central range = 2.91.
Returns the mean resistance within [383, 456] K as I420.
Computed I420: 3.43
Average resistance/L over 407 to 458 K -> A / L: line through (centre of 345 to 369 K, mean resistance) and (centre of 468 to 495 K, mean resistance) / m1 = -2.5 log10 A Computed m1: 0.10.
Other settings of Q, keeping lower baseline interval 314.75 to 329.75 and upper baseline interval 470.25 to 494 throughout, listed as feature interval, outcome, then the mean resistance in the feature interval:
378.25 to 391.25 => 0.048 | 3.85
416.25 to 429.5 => 0.144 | 3.53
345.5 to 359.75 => 0.001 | 4.02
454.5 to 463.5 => -0.020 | 4.11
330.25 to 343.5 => 0.073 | 3.76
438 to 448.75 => -0.060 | 4.26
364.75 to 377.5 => -0.038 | 4.17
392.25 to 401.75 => 0.428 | 2.72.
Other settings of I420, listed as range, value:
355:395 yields 3.96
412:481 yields 3.93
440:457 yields 4.21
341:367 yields 4.01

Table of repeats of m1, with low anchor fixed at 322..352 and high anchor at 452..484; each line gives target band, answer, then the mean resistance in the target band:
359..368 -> -0.07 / 4.17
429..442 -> -0.05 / 4.23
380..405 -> 0.25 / 3.15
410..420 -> 0.46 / 2.62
